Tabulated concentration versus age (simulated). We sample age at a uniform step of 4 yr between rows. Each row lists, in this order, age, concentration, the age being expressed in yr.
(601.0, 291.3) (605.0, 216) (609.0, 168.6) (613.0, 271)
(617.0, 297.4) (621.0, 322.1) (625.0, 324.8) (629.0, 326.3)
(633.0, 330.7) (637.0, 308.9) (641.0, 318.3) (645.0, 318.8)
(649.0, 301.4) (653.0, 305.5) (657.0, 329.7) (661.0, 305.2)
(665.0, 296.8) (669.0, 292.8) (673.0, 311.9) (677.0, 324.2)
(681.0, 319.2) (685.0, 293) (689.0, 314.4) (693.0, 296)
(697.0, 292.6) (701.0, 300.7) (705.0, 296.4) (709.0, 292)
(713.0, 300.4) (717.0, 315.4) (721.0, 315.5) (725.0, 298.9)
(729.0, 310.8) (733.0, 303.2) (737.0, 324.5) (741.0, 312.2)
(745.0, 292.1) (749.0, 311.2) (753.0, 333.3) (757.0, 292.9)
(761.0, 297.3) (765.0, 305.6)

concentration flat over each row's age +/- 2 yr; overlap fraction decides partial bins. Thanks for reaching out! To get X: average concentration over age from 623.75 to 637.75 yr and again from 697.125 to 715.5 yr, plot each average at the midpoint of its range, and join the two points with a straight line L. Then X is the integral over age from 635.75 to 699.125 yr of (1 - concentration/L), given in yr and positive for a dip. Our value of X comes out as 0.6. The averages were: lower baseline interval 324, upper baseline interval 297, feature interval 308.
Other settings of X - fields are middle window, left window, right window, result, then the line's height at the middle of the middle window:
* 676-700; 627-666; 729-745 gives 0.5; 313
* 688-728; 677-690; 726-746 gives 1.0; 310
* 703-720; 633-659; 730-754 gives 0.6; 313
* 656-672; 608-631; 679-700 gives -0.4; 298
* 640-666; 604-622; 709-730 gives -3.6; 273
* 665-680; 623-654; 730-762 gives 0.3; 315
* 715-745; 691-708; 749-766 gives -0.8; 302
